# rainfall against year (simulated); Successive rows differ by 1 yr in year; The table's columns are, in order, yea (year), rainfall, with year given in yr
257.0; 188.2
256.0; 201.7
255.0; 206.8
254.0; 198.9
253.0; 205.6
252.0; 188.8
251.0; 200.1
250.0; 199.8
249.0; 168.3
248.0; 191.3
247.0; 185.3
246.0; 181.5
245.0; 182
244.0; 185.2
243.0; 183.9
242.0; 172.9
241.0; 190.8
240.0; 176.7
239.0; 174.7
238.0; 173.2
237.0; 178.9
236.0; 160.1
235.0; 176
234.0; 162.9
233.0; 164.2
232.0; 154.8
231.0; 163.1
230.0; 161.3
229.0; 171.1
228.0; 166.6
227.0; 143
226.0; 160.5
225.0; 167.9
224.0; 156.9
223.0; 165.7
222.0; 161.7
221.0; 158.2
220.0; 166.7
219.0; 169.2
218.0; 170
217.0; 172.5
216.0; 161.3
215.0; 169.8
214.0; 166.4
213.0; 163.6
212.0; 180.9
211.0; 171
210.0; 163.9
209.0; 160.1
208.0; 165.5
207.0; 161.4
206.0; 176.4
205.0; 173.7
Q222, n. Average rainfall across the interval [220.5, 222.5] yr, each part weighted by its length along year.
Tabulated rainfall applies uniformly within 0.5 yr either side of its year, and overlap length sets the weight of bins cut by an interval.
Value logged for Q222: 160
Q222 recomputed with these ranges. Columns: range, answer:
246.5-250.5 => 186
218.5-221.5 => 165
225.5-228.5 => 157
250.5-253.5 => 198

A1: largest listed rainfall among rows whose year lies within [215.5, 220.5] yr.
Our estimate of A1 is 172.5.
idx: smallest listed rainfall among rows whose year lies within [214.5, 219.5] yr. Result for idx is 161.3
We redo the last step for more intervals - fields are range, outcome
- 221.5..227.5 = 143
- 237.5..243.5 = 172.9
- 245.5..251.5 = 168.3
